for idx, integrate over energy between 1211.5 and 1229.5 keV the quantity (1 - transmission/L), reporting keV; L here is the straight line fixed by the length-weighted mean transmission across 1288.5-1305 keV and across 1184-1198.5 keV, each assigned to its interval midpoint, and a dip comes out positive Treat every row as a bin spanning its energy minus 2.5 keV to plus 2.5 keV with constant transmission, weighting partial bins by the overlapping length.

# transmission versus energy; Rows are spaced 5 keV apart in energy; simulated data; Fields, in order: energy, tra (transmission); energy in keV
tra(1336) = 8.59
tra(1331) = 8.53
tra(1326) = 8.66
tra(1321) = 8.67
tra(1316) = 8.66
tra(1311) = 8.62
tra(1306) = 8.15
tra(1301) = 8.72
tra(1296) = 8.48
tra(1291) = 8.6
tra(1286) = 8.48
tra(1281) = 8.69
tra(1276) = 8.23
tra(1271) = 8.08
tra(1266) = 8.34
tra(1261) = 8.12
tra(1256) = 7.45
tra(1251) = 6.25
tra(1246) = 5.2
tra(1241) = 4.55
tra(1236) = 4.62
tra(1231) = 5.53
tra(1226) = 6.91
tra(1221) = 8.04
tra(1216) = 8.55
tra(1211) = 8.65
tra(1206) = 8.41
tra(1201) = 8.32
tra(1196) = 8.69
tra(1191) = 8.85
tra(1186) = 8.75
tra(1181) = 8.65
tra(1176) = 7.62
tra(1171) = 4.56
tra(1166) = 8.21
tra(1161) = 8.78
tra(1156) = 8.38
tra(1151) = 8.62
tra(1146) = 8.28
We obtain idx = 1.9 keV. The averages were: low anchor 8.76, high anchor 8.56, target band 7.8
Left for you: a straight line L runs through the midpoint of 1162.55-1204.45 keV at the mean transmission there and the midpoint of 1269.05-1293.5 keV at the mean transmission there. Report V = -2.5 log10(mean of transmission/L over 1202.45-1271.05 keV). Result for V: 0.17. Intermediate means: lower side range 7.99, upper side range 8.42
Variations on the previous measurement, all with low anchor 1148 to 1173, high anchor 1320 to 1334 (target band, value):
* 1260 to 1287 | 0.003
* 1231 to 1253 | 0.499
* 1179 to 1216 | -0.084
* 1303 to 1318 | 0.007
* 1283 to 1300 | -0.013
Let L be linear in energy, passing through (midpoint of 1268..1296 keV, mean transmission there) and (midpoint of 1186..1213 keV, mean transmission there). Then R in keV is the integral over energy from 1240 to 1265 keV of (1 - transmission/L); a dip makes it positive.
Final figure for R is 5.7 keV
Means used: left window 8.6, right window 8.42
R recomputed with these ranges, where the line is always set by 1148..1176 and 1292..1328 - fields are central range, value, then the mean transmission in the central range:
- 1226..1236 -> 3.03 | 5.65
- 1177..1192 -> -1.50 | 8.63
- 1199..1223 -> -1.23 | 8.4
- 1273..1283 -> -0.06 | 8.43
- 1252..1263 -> 0.94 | 7.56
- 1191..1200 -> -0.87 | 8.67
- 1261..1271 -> 0.11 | 8.22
